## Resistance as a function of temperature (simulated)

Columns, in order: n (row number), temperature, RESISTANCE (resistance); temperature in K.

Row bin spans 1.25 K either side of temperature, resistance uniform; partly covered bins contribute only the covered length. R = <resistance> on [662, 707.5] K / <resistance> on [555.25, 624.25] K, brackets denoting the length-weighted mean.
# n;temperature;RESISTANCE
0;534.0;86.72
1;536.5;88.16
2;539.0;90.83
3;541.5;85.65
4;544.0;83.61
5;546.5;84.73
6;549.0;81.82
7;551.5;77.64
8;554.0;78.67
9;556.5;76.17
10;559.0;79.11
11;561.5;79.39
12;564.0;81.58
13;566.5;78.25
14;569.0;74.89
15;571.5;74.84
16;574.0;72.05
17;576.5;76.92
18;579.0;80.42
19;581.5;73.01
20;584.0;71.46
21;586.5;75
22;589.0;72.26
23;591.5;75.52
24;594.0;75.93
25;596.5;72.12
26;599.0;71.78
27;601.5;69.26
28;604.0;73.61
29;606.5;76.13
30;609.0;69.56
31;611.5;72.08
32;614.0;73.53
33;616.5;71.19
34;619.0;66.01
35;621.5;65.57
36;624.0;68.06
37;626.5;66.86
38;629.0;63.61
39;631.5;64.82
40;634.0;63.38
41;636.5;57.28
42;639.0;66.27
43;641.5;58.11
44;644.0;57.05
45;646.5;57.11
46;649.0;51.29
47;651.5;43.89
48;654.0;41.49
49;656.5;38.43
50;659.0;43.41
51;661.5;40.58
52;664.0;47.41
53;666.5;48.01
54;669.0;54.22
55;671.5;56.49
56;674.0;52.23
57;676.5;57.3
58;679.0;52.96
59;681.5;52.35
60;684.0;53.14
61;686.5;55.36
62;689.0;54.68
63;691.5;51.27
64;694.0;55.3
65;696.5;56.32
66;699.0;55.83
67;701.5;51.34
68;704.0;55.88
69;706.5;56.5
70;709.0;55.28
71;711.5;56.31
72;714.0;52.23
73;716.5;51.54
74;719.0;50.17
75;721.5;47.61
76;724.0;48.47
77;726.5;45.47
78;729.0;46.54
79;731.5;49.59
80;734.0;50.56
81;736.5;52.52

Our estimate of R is 0.72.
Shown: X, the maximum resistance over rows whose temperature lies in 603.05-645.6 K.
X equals 76.13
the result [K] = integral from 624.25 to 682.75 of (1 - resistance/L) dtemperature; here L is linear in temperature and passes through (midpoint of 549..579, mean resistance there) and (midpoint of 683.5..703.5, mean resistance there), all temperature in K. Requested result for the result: 7.3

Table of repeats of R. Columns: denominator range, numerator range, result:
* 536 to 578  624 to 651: 0.75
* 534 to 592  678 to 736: 0.66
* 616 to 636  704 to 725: 0.80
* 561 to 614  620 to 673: 0.74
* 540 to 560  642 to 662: 0.58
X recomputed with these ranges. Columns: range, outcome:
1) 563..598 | 81.58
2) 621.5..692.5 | 68.06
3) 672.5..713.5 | 57.3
